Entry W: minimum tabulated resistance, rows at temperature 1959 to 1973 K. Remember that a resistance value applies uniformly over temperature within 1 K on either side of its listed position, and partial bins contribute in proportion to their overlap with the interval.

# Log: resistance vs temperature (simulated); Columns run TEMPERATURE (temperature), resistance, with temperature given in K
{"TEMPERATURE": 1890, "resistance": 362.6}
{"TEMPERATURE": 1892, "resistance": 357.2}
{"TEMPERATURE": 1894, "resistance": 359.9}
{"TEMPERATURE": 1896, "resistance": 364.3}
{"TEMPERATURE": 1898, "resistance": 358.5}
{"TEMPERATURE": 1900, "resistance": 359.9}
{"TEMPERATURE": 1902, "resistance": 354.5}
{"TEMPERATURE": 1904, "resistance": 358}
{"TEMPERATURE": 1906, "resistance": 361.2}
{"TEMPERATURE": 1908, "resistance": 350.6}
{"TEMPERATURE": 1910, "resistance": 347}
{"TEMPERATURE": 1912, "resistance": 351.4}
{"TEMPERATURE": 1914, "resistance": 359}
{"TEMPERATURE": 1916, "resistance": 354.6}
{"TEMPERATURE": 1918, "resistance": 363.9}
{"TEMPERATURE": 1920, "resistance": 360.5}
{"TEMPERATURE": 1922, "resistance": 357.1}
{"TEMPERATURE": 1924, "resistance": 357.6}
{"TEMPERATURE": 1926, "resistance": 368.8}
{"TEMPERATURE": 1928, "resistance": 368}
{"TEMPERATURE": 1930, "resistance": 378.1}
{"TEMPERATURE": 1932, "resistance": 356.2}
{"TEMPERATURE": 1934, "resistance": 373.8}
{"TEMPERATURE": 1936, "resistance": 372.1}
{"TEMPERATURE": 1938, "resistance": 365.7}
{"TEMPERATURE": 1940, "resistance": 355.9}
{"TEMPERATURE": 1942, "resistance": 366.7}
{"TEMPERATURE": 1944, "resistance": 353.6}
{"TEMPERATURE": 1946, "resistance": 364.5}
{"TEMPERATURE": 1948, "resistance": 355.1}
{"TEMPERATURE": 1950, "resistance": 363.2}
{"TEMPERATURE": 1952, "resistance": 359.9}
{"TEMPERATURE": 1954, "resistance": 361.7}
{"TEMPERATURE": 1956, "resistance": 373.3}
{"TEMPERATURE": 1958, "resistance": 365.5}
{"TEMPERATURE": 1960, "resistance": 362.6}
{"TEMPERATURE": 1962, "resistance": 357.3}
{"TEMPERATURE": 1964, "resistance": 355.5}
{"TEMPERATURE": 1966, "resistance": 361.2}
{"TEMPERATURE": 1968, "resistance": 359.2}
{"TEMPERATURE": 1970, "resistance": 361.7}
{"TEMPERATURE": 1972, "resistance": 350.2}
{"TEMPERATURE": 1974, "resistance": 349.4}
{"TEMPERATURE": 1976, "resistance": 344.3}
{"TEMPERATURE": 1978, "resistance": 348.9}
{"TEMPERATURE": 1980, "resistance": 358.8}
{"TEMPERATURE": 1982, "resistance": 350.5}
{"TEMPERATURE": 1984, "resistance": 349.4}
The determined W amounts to 350.2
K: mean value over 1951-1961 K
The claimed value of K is 365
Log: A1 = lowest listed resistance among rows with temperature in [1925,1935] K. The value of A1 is 356.2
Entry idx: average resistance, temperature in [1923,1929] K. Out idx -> 365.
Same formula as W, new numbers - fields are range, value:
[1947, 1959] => 355.1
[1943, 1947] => 353.6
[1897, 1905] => 354.5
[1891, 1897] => 357.2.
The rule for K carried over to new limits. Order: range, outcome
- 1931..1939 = 367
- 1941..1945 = 360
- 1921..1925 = 357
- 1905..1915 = 354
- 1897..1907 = 358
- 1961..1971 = 359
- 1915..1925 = 359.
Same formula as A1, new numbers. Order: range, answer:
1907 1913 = 347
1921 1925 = 357.1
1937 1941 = 355.9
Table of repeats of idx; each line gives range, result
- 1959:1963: 360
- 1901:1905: 356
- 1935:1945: 363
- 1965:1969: 360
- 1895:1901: 361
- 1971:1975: 350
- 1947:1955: 360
